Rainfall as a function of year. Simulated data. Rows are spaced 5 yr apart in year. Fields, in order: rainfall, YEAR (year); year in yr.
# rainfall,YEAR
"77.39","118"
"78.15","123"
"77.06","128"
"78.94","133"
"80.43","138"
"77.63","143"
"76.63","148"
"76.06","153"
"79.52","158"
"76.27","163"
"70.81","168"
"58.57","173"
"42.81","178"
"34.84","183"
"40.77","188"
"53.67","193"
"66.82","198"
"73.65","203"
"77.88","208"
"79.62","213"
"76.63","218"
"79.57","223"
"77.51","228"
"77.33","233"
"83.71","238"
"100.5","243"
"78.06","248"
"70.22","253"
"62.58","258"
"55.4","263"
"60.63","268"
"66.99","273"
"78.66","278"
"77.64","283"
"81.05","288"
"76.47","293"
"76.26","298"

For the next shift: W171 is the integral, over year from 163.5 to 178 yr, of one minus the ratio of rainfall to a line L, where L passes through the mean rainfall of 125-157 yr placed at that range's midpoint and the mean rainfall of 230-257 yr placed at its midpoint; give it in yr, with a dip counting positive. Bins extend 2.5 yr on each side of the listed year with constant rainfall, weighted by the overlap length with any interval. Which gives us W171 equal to 3.0 yr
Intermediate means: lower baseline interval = 77.9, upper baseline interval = 80.8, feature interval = 62.5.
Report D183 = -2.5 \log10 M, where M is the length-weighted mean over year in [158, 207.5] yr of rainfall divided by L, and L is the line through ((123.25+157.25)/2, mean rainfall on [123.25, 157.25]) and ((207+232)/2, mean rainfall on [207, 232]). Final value 0.29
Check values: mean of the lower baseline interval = 77.9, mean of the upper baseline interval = 78.2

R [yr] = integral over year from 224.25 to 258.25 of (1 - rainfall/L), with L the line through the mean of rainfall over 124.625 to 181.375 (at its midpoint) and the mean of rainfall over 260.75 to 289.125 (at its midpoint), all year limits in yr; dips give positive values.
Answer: -4.6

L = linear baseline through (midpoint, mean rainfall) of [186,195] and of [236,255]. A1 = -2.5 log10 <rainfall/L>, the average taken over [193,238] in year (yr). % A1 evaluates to -0.192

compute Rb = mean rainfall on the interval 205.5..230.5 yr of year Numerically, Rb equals 78.2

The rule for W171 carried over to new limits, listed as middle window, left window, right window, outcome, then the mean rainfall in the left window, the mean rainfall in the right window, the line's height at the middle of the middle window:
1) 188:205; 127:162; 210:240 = 3.8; 78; 79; 78.6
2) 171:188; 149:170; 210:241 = 7.2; 75.8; 79.4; 76.9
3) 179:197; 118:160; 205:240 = 7.7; 78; 78.7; 78.4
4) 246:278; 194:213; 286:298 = 4.1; 72.2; 78.1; 76.1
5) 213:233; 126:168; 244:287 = -1.4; 77.4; 70.3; 72.9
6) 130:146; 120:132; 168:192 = -1.8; 77.8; 47.6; 71.1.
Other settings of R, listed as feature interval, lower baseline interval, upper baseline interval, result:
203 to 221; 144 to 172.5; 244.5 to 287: -1.3 yr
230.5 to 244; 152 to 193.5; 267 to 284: -3.8 yr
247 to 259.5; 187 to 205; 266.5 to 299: -0.1 yr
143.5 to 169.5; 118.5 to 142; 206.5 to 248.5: 1.0 yr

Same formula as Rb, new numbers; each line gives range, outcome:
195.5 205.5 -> 70.2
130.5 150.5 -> 78.4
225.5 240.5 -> 79.5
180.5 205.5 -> 54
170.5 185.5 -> 45.4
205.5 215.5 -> 78.8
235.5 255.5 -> 83.1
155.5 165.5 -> 77.9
